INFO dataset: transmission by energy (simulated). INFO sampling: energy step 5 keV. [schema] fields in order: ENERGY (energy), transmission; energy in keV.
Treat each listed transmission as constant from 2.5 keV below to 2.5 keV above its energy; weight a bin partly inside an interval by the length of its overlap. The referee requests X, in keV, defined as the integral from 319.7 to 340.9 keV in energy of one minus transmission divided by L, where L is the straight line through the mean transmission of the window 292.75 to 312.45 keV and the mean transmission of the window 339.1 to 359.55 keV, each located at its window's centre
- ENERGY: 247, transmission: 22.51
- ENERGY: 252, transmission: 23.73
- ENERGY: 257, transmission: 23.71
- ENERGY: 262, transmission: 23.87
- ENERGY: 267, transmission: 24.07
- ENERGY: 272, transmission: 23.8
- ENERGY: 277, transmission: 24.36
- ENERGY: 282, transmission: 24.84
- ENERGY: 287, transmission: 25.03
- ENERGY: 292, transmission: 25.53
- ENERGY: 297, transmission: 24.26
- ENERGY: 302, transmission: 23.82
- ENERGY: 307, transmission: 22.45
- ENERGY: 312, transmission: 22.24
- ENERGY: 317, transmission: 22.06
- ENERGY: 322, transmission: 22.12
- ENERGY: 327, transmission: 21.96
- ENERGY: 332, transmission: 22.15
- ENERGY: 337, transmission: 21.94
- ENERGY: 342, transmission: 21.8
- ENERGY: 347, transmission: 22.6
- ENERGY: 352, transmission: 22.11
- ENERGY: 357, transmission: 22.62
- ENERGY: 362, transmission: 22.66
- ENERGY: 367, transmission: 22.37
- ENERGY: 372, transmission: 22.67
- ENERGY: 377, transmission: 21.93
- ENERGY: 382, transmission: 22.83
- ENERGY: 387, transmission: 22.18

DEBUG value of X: 0.69 keV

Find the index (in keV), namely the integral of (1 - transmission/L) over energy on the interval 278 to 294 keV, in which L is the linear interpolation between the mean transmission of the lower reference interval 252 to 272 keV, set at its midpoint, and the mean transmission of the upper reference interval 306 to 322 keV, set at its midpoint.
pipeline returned -1.4 keV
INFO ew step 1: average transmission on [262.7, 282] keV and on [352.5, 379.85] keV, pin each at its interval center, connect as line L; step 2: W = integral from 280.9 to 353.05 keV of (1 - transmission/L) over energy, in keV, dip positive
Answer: 1.1 keV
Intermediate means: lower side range 24.2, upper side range 22.4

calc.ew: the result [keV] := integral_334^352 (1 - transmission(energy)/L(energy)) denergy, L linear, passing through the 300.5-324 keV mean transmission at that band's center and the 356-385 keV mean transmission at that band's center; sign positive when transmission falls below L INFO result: 0.31 keV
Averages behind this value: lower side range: 22.5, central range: 22.1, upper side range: 22.5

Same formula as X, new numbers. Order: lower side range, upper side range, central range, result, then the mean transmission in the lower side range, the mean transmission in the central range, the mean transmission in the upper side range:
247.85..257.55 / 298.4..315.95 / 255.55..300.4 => -2.3 keV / 23.5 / 24.4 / 22.9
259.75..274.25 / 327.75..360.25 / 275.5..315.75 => -1.2 keV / 23.9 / 24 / 22.2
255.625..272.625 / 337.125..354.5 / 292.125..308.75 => -0.5 keV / 23.9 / 23.8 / 22.1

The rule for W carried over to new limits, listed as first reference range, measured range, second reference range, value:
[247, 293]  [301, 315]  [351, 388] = 0.5 keV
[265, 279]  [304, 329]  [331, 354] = 0.7 keV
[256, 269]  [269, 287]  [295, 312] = -0.6 keV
